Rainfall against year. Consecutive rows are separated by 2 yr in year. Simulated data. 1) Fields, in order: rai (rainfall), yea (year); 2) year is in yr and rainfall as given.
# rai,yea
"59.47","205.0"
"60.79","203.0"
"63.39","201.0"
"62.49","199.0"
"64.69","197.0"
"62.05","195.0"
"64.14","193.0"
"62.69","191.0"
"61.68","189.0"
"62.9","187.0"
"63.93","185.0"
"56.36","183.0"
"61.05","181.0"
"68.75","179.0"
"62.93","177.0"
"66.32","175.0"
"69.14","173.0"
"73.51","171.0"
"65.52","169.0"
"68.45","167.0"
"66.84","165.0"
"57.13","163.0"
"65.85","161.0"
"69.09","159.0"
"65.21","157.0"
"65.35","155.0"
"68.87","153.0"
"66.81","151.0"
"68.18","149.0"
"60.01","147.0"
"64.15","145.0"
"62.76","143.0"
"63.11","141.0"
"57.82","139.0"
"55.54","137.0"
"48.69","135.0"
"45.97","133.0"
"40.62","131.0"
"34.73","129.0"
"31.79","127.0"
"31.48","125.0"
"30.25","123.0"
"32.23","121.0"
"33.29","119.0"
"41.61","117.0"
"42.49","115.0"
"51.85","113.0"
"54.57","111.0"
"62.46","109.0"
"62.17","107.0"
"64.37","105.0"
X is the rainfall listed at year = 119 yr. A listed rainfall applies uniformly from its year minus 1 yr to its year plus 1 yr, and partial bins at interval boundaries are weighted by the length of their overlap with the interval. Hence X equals 33.29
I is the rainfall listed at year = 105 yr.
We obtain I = 64.37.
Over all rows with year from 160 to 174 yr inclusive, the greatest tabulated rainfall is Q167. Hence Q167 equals 73.51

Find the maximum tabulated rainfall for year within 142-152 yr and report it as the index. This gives 68.18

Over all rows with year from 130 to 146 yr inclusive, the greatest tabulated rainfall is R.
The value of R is 64.15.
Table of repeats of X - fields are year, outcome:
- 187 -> 62.9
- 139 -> 57.82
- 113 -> 51.85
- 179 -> 68.75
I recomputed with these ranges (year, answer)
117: 41.61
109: 62.46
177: 62.93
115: 42.49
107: 62.17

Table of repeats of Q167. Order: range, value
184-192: 63.93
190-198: 64.69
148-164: 69.09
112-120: 51.85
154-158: 65.35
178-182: 68.75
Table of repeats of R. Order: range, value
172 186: 69.14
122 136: 48.69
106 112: 62.46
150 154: 68.87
